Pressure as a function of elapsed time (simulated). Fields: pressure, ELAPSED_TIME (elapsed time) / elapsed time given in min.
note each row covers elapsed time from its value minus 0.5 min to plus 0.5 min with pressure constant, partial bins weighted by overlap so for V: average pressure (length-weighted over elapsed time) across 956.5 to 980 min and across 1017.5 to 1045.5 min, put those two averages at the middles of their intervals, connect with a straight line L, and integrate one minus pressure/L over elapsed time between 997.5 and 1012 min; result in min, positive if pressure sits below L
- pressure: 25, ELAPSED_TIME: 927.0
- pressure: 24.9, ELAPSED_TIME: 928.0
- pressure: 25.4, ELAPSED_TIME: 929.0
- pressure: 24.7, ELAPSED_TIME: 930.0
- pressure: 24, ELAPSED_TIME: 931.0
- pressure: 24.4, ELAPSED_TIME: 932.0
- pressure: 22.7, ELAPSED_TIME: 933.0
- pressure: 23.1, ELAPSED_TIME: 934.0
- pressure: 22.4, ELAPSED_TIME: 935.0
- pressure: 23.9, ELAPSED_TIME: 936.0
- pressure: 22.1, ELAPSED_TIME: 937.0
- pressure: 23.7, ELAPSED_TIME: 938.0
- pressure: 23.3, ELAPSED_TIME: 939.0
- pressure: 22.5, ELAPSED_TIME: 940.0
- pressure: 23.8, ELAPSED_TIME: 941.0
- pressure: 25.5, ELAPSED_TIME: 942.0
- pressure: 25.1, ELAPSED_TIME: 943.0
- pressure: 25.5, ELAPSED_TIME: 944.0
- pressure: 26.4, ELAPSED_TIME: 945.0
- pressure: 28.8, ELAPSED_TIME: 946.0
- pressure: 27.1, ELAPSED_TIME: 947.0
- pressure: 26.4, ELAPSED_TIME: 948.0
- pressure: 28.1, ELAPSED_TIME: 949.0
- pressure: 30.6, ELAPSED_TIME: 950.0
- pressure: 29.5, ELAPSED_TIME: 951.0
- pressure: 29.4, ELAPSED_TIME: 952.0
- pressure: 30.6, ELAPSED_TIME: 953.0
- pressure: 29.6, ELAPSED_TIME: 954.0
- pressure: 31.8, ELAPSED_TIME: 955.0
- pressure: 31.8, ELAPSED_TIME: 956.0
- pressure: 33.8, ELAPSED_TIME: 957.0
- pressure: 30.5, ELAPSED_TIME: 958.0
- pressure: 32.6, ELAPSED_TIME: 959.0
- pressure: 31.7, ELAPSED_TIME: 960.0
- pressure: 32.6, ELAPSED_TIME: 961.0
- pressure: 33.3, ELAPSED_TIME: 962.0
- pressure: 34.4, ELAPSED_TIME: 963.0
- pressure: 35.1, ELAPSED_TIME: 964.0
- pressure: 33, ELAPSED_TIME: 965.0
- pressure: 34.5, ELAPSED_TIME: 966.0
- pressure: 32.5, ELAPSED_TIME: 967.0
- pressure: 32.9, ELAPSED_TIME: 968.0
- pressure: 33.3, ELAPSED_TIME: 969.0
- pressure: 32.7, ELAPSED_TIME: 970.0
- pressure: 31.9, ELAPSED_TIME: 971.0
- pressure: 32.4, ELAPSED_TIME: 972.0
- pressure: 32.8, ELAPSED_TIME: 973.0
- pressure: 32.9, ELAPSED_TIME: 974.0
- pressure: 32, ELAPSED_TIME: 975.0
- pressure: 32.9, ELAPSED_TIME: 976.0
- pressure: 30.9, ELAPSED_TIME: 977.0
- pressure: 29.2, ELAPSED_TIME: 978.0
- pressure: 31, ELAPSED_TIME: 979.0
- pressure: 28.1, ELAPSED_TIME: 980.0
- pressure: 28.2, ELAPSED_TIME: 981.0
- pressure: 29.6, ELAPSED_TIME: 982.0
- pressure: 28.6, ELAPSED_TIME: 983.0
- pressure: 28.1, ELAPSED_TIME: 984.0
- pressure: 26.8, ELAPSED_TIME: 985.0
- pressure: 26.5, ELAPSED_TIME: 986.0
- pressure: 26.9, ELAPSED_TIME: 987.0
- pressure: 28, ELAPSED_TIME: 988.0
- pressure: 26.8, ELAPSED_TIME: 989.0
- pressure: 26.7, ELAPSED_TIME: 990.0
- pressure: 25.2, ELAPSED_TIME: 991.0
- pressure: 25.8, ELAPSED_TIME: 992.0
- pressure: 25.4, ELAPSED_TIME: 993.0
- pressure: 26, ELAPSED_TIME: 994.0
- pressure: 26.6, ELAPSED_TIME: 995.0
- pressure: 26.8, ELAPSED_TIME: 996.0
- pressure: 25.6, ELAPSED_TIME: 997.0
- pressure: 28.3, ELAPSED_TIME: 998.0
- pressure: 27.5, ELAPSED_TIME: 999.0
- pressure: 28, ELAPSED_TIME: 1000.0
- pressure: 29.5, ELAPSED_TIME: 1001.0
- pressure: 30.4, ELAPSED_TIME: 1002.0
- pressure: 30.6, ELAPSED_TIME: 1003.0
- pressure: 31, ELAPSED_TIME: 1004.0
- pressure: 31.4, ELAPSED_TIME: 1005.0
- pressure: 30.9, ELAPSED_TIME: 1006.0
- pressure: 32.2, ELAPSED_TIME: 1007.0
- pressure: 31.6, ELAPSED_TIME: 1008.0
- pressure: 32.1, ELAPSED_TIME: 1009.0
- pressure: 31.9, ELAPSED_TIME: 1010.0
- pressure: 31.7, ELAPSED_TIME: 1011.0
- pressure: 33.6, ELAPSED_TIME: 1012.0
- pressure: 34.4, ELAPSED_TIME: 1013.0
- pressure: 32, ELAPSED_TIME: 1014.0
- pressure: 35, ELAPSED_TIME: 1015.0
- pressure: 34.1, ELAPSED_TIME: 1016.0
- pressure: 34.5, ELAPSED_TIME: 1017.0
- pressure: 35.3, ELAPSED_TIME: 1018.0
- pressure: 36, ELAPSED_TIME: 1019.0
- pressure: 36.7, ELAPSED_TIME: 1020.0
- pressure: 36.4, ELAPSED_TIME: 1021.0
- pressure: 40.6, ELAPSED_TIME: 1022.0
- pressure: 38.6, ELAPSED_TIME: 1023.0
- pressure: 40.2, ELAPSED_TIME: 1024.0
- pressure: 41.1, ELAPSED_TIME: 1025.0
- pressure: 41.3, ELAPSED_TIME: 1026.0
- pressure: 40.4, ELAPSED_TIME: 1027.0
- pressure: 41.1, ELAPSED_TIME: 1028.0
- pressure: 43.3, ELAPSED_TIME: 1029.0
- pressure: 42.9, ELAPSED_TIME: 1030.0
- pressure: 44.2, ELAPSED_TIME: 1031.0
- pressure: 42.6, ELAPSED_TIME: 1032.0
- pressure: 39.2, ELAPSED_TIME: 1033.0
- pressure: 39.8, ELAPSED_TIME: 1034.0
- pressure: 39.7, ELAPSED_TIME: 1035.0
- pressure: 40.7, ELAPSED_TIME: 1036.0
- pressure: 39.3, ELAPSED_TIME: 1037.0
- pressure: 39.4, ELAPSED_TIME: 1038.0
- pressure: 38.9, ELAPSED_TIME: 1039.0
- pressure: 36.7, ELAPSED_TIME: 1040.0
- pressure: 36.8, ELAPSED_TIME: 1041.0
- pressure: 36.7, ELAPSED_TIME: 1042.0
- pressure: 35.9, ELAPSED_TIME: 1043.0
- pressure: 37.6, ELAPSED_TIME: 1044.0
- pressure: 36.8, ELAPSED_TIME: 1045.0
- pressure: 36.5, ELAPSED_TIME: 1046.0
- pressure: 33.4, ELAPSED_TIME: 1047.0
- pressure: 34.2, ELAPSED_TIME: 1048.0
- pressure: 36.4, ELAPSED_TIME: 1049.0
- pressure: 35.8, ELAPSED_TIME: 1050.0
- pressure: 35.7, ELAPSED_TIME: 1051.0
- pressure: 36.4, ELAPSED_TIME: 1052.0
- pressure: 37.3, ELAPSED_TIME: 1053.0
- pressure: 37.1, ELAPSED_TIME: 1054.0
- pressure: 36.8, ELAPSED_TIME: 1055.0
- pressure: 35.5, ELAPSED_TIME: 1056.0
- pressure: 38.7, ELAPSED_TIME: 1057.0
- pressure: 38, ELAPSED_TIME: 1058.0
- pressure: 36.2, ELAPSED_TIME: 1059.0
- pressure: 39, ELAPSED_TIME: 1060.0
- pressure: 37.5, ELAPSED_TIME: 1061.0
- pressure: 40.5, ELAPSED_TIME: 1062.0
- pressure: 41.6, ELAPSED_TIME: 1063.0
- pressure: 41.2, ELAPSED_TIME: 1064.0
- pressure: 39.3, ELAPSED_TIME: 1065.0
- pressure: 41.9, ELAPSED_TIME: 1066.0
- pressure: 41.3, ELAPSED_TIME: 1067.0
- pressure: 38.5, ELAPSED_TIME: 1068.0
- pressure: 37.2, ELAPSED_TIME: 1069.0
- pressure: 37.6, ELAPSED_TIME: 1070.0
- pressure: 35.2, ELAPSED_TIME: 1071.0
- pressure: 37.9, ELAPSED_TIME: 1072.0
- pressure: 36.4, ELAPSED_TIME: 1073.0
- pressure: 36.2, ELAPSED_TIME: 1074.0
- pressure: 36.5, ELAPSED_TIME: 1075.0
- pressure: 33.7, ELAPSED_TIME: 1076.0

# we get 2.3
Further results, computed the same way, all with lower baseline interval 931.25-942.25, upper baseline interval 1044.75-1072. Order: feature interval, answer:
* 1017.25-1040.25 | -3.8 min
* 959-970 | -2.7 min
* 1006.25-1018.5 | -0.3 min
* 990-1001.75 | 1.3 min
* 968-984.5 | -1.8 min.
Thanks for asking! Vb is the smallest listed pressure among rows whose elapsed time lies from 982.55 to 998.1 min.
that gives 25.2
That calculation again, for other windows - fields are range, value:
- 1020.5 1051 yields 33.4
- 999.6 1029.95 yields 28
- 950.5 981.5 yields 28.1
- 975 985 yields 26.8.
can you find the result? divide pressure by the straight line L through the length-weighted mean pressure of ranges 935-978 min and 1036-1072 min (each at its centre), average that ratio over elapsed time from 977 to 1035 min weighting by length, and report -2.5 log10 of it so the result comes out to 0.04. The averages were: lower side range 29.8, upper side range 37.7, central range 32.6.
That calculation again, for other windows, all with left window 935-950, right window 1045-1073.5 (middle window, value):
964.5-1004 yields 0.01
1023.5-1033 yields -0.21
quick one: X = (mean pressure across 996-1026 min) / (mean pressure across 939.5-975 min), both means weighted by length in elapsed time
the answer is 1.1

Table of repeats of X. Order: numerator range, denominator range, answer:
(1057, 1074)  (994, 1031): 1.14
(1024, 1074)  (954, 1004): 1.28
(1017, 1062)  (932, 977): 1.30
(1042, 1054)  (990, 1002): 1.34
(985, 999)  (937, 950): 1.04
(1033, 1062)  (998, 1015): 1.20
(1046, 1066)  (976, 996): 1.35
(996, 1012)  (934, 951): 1.19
